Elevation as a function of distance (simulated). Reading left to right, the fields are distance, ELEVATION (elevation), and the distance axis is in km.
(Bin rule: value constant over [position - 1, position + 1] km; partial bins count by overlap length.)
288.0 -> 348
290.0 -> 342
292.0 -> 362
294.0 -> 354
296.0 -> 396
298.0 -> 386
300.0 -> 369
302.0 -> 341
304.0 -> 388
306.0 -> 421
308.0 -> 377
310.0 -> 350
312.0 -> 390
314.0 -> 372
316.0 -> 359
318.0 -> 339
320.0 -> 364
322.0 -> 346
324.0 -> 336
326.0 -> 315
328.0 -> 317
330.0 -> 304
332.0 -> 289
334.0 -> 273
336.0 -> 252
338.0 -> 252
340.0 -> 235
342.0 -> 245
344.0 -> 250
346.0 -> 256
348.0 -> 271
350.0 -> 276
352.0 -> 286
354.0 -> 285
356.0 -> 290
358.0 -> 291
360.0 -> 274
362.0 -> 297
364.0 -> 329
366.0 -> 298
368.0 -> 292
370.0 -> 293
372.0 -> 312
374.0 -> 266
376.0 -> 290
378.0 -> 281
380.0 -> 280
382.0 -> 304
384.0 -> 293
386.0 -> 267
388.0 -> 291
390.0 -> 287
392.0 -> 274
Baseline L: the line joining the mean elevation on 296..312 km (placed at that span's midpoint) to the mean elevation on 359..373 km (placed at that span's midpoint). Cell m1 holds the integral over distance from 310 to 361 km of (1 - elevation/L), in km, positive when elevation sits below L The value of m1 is 5.92 km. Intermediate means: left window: 378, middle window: 300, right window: 299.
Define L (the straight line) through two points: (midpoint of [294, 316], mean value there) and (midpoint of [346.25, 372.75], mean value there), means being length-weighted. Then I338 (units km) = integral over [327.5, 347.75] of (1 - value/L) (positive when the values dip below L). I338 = 3.70 km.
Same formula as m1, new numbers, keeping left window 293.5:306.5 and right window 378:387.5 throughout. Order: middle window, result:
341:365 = 3.0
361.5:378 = 0.2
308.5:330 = 0.6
